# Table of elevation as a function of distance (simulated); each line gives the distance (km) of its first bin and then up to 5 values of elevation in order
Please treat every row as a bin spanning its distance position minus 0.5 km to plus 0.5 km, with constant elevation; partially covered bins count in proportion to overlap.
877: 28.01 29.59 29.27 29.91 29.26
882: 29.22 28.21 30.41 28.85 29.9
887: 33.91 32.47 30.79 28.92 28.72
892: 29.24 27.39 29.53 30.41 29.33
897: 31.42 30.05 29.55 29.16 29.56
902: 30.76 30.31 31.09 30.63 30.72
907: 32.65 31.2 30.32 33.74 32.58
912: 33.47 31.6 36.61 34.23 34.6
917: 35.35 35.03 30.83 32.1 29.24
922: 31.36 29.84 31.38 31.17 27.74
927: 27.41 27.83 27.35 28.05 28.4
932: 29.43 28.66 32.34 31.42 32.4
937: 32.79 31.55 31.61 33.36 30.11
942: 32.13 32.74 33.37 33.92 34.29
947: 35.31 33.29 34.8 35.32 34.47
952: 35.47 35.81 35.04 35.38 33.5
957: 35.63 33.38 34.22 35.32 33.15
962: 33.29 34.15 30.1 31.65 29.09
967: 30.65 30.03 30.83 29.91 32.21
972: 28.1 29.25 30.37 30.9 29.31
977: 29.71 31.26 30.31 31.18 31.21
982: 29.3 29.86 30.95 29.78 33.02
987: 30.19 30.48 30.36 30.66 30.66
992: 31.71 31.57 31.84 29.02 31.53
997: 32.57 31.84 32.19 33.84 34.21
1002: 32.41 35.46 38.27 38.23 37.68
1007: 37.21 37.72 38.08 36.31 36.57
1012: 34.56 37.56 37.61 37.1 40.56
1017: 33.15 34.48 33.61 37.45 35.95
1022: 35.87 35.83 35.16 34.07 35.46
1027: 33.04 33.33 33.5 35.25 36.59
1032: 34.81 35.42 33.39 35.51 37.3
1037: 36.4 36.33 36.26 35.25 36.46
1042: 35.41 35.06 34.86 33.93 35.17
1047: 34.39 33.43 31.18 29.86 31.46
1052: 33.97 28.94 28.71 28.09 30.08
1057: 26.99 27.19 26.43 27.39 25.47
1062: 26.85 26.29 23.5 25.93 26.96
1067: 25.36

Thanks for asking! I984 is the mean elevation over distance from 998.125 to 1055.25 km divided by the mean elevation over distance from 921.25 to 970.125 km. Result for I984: 1.09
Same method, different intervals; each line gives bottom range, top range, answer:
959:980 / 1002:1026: 1.17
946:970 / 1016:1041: 1.06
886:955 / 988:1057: 1.08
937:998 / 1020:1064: 1.02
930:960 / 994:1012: 1.05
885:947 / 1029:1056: 1.09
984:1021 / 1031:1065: 0.93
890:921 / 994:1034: 1.12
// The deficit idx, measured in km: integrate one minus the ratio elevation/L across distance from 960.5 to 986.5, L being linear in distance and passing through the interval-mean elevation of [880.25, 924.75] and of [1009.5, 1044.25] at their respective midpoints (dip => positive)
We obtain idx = 2.2 km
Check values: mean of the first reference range 31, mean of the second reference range 35.6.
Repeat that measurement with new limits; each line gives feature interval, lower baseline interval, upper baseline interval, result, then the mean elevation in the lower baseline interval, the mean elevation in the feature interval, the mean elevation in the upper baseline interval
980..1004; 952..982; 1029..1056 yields 0.7 km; 31.9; 31.6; 33.9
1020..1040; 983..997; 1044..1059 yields -2.8 km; 30.9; 35.3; 30.9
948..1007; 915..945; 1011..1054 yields 0.9 km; 31.1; 32.3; 34.8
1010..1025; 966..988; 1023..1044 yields -1.0 km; 30.4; 36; 35.2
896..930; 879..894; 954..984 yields -0.9 km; 29.8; 31.2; 31.5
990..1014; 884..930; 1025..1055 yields -0.9 km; 30.9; 34.4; 34.1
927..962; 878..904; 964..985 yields -2.9 km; 29.9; 32.6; 30.3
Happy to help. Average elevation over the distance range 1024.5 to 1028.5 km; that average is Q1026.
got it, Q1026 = 34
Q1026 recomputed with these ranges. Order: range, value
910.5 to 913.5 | 32.6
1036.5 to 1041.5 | 36.1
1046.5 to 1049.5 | 33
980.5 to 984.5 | 30.3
